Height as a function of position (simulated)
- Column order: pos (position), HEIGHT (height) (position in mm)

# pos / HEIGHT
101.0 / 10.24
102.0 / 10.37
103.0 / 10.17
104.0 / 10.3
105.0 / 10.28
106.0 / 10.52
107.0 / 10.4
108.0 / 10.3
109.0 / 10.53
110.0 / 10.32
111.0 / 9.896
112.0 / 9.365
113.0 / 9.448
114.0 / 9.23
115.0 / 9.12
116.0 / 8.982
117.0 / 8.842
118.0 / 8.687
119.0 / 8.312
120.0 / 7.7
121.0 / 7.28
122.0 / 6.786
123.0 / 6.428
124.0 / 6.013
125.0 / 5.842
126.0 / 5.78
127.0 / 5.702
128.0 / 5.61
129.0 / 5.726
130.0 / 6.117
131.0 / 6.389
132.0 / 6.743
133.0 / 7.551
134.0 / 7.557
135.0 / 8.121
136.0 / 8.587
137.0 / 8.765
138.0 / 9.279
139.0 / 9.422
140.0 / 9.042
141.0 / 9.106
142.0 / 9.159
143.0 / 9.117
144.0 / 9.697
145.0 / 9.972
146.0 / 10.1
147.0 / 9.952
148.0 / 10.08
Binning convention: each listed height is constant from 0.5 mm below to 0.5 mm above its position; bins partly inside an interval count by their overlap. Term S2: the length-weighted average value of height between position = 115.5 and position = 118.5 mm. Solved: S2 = 8.84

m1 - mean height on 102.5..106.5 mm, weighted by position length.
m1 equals 10.3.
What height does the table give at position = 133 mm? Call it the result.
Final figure 7.551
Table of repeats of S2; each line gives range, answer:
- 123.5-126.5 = 5.88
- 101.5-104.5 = 10.3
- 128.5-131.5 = 6.08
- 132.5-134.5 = 7.55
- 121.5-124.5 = 6.41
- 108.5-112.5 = 10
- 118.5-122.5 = 7.52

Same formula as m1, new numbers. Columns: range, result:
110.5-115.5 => 9.41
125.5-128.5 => 5.7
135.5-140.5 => 9.02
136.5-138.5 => 9.02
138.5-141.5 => 9.19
